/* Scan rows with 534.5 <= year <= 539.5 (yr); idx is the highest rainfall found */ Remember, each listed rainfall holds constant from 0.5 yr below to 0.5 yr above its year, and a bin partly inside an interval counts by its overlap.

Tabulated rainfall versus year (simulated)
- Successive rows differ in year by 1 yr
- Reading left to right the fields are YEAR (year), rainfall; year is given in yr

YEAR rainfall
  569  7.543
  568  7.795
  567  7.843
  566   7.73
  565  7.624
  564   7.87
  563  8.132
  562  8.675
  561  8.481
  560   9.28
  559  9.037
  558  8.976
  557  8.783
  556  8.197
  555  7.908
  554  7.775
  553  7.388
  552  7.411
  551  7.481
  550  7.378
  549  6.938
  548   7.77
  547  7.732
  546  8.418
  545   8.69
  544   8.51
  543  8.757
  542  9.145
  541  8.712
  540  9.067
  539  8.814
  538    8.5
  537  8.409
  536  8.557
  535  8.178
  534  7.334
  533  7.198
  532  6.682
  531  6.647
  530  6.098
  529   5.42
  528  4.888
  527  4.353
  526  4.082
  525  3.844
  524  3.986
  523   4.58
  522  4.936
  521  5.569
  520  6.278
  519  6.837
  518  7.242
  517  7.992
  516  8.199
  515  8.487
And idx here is 8.814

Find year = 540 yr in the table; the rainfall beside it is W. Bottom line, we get 9.067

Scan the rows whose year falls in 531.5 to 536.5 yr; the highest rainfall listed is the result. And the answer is 8.557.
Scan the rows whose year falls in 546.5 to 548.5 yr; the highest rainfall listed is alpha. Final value 7.77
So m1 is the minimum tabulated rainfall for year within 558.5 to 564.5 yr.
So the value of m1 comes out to 7.87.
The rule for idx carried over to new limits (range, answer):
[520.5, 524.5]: 5.569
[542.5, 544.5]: 8.757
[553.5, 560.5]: 9.28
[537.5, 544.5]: 9.145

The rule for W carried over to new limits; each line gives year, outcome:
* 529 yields 5.42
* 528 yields 4.888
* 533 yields 7.198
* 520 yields 6.278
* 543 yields 8.757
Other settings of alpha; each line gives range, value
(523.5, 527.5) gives 4.353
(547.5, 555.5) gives 7.908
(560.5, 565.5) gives 8.675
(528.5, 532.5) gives 6.682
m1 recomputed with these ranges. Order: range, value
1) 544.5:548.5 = 7.732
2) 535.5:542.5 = 8.409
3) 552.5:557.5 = 7.388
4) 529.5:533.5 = 6.098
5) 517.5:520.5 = 6.278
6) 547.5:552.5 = 6.938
